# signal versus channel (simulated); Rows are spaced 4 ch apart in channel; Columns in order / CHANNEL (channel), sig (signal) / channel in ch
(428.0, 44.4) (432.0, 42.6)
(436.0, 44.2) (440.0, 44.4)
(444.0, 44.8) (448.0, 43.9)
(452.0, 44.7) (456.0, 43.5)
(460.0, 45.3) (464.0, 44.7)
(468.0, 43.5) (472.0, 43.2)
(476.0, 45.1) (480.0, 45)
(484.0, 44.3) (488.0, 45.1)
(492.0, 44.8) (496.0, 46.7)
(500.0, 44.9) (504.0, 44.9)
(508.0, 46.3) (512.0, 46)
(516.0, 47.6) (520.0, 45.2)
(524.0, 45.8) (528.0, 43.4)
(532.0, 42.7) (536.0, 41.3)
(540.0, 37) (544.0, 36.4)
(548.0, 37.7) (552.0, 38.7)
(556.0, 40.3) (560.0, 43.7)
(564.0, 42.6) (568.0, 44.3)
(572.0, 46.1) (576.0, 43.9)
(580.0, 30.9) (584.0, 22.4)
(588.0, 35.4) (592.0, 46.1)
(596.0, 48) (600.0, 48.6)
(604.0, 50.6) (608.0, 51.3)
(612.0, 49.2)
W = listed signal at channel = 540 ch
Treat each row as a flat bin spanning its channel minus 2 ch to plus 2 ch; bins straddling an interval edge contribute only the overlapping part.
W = 37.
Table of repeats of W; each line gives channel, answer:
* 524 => 45.8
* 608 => 51.3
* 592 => 46.1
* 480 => 45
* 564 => 42.6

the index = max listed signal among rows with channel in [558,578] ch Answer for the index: 46.1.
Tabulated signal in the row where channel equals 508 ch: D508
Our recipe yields 46.3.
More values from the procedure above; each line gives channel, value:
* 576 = 43.9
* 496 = 46.7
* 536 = 41.3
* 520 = 45.2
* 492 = 44.8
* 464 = 44.7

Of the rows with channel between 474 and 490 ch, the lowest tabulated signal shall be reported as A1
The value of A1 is 44.3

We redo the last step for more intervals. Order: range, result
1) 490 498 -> 44.8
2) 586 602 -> 35.4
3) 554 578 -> 40.3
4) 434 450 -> 43.9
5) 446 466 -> 43.5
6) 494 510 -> 44.9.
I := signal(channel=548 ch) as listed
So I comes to 37.7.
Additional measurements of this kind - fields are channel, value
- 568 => 44.3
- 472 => 43.2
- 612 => 49.2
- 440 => 44.4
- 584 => 22.4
